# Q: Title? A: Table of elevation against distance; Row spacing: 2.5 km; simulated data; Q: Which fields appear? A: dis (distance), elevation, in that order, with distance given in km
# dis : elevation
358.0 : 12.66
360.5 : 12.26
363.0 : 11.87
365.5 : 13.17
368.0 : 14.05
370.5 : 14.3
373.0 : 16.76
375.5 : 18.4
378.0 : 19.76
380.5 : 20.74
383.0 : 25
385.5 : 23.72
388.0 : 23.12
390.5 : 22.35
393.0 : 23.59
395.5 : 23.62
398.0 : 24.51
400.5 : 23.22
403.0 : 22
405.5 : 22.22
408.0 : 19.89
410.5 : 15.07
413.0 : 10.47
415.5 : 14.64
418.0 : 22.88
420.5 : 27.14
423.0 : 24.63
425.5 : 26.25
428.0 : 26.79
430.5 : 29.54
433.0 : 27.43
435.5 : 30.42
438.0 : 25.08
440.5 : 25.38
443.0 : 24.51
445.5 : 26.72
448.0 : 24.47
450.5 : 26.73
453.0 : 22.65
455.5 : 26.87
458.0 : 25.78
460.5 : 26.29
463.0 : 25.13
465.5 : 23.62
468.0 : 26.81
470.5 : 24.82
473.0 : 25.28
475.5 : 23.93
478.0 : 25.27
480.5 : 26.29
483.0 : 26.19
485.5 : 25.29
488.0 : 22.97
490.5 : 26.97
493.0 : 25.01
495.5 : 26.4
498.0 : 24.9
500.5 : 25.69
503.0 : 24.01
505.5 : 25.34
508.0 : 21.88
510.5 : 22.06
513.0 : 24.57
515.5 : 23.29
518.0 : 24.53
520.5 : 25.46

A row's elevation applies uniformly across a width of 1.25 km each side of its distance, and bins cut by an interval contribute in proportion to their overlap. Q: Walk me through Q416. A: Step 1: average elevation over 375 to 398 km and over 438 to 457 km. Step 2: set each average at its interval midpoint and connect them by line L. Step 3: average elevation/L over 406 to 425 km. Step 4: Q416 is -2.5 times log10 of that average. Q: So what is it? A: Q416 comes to 0.21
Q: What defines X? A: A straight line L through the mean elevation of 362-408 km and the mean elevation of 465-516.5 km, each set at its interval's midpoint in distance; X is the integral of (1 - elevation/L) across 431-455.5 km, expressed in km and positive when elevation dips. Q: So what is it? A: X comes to -3.6 km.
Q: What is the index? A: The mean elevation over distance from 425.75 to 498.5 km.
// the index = 25.8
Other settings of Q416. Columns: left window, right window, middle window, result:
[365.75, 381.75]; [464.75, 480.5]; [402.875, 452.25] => -0.10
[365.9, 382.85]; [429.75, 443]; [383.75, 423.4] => 0.02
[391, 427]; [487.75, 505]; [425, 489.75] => -0.10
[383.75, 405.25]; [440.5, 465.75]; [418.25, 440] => -0.10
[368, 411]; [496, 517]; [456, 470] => -0.12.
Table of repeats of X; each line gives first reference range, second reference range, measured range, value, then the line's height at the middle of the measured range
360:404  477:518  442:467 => -2.7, 22.9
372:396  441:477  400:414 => 2.5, 22.8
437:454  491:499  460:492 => 0.2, 25.4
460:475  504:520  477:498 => -0.8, 24.5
